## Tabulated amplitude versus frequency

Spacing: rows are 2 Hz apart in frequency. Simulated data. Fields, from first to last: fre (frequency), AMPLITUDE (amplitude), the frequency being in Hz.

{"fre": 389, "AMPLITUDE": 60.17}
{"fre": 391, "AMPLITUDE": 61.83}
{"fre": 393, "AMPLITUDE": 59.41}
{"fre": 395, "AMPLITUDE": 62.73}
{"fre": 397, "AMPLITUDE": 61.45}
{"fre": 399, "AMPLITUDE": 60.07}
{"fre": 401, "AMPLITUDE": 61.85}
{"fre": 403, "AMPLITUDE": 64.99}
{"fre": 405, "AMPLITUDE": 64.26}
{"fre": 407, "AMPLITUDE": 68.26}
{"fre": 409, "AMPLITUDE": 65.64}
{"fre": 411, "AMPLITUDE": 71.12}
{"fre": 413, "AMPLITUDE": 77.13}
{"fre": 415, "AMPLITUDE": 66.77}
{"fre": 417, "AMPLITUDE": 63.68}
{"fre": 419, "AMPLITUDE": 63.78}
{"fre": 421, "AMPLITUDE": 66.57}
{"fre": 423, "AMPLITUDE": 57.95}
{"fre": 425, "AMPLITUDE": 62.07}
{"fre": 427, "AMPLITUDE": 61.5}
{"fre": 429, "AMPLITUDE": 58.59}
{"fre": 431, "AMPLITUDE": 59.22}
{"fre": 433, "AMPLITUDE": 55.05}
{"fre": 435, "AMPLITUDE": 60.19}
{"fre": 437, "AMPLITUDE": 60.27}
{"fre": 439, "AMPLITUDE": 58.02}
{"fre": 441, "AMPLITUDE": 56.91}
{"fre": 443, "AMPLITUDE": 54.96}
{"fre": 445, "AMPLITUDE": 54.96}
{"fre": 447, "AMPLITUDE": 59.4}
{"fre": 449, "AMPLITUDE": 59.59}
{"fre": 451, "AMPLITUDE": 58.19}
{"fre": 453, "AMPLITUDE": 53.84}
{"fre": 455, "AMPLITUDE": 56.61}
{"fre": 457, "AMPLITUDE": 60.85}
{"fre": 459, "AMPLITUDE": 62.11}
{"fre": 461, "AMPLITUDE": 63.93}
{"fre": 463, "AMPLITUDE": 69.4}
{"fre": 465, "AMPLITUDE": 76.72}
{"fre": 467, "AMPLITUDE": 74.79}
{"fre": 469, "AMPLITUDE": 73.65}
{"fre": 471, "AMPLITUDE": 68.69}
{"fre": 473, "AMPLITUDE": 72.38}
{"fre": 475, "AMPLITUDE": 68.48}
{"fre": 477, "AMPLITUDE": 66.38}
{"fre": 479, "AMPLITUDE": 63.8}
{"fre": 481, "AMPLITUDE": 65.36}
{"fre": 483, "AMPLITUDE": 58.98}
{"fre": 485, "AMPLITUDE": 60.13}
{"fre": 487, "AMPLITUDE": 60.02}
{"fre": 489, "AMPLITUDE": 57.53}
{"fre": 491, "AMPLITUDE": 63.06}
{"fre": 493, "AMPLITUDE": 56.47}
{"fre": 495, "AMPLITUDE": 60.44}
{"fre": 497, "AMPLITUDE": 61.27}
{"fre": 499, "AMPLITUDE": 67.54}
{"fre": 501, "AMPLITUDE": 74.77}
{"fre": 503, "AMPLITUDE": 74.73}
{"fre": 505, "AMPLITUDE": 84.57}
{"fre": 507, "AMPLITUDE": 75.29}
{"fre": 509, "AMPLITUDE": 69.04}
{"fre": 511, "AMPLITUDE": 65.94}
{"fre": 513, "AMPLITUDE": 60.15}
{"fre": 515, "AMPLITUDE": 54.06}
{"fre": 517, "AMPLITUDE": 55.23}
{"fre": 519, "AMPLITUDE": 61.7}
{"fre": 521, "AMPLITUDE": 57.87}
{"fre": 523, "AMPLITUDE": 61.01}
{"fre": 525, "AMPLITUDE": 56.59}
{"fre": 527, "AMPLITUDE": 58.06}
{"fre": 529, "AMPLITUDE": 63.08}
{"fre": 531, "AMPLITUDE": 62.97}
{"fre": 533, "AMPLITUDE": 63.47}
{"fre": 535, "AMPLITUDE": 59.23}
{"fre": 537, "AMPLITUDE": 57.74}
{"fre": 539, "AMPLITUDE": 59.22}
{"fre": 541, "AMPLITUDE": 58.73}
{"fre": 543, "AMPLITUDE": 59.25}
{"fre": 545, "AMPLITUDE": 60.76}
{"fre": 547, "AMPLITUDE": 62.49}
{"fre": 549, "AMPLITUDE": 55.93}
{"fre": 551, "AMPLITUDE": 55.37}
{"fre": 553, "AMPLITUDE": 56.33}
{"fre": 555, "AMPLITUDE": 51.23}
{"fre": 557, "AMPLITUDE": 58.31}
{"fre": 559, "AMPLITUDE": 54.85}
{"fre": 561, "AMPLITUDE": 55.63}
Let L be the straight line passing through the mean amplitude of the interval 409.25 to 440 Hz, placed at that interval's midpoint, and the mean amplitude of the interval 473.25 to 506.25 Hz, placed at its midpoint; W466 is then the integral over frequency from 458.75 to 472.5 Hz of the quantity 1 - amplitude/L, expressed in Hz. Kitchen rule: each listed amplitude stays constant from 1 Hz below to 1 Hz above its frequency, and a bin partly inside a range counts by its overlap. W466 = -1.3 Hz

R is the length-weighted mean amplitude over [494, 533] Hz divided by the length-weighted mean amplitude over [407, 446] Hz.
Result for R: 1.0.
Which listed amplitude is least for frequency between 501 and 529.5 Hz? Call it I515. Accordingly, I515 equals 54.06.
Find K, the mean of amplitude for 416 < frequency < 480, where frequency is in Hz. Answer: 62.6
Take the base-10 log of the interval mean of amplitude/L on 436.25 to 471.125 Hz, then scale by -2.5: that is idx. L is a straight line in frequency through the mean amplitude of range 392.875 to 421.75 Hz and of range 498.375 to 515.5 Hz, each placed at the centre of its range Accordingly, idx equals 0.089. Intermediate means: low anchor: 65.3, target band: 62.2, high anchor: 70.1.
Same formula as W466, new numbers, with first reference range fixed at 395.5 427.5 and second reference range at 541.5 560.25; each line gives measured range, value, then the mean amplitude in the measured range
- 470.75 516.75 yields -3.9 Hz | 65.4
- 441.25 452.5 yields 1.0 Hz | 57.2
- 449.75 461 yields 0.6 Hz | 58.8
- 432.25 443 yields 0.9 Hz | 57.9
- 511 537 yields -0.4 Hz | 59.6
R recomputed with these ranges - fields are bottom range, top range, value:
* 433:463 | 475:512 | 1.12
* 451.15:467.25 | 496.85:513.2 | 1.12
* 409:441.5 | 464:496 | 1.05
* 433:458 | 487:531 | 1.10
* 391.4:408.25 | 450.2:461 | 0.94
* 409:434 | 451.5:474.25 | 1.04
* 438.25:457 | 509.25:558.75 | 1.03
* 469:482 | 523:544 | 0.88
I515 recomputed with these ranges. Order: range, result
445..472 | 53.84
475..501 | 56.47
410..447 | 54.96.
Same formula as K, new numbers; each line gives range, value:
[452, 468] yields 64.8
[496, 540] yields 63.8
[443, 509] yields 65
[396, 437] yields 63.4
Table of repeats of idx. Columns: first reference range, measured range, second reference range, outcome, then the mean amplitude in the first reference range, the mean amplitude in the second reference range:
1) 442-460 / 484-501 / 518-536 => -0.04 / 57.8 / 60.4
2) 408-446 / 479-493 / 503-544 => 0.03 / 61.8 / 62.5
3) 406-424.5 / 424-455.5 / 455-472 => 0.16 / 66.6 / 68.1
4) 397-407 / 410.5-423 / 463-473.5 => -0.03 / 63.2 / 72.9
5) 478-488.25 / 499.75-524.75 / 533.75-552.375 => -0.10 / 61.6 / 58.8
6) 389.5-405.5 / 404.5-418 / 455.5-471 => -0.08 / 61.9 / 68.4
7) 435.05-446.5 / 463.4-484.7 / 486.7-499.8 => -0.15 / 57.4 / 60.9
